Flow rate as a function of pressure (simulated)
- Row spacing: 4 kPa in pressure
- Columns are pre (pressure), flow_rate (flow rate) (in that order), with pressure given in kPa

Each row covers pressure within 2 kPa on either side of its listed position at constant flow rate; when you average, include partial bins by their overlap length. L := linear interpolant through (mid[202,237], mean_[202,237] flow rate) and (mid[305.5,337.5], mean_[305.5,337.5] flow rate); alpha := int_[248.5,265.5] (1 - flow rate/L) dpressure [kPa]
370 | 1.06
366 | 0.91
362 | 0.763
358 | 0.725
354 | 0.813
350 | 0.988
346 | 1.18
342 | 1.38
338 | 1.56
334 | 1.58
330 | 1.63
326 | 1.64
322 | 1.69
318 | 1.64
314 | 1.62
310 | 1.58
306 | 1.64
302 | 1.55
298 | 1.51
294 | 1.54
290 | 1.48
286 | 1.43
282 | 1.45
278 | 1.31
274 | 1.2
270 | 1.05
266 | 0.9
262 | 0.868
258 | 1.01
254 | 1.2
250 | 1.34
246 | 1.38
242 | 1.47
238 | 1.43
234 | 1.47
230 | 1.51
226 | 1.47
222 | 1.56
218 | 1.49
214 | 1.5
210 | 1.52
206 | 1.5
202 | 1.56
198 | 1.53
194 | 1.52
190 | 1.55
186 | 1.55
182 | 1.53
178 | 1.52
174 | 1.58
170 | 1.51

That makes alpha 5.14 kPa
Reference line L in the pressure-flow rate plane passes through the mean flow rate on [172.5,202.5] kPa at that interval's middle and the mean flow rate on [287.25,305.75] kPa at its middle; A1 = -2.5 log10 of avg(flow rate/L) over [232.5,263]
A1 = 0.20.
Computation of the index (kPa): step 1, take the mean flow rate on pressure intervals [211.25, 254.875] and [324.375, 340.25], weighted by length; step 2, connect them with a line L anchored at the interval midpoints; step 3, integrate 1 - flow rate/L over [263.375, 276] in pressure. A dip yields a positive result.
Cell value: 3.9 kPa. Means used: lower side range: 1.45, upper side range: 1.6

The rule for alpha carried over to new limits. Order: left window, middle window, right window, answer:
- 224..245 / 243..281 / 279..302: 8.2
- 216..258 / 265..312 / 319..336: 4.4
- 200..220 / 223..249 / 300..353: 1.0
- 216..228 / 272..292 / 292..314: 2.3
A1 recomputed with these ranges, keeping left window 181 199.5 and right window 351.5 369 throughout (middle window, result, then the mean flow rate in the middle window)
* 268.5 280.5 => -0.02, 1.2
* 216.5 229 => -0.08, 1.51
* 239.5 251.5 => -0.08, 1.4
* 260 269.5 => 0.32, 0.91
